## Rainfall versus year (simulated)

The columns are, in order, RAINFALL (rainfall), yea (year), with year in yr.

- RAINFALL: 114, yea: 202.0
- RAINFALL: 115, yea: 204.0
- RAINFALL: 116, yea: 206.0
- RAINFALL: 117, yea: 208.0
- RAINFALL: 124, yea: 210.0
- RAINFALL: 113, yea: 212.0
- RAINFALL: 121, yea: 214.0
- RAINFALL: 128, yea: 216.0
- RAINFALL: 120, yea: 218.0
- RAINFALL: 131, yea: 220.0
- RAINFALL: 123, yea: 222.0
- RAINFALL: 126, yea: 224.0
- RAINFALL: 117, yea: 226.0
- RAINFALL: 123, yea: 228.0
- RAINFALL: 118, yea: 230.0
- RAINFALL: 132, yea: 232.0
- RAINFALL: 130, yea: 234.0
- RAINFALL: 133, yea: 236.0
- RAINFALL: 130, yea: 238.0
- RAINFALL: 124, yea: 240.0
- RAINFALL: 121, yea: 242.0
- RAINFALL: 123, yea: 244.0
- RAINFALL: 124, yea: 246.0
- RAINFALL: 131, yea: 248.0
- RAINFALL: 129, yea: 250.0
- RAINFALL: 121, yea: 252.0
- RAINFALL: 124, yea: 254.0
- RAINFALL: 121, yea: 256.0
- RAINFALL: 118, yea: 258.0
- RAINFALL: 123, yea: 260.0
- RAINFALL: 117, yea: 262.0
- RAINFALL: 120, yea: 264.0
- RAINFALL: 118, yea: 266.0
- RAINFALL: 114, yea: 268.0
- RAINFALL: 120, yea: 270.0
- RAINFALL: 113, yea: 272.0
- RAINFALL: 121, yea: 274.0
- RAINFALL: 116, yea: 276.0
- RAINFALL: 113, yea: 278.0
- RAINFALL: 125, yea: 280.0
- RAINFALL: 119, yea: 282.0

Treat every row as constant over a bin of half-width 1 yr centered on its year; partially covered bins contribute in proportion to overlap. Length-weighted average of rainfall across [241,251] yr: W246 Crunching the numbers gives 126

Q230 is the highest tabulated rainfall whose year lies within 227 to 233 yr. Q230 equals 132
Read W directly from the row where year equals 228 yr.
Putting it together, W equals 123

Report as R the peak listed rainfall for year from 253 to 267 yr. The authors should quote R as 124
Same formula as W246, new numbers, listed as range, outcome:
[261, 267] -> 118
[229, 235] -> 127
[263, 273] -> 117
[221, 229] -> 122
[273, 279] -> 117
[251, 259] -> 121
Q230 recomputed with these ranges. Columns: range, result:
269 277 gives 121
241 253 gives 131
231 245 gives 133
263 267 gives 120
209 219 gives 128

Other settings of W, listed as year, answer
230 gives 118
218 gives 120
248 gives 131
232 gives 132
